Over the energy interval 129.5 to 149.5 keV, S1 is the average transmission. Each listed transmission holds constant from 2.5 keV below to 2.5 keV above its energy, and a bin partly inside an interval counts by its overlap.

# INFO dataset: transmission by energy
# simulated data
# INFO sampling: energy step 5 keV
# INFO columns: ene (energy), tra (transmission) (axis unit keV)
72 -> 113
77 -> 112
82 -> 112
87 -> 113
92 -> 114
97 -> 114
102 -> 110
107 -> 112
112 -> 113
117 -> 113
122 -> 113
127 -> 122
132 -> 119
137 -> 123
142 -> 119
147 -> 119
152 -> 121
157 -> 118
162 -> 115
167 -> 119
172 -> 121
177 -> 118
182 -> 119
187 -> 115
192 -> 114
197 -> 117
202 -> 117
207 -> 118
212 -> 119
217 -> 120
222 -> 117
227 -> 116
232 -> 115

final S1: 120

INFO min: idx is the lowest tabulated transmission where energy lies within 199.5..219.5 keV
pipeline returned 117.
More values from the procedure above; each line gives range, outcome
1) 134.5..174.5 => 115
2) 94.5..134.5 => 110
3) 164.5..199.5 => 114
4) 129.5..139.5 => 119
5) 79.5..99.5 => 112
